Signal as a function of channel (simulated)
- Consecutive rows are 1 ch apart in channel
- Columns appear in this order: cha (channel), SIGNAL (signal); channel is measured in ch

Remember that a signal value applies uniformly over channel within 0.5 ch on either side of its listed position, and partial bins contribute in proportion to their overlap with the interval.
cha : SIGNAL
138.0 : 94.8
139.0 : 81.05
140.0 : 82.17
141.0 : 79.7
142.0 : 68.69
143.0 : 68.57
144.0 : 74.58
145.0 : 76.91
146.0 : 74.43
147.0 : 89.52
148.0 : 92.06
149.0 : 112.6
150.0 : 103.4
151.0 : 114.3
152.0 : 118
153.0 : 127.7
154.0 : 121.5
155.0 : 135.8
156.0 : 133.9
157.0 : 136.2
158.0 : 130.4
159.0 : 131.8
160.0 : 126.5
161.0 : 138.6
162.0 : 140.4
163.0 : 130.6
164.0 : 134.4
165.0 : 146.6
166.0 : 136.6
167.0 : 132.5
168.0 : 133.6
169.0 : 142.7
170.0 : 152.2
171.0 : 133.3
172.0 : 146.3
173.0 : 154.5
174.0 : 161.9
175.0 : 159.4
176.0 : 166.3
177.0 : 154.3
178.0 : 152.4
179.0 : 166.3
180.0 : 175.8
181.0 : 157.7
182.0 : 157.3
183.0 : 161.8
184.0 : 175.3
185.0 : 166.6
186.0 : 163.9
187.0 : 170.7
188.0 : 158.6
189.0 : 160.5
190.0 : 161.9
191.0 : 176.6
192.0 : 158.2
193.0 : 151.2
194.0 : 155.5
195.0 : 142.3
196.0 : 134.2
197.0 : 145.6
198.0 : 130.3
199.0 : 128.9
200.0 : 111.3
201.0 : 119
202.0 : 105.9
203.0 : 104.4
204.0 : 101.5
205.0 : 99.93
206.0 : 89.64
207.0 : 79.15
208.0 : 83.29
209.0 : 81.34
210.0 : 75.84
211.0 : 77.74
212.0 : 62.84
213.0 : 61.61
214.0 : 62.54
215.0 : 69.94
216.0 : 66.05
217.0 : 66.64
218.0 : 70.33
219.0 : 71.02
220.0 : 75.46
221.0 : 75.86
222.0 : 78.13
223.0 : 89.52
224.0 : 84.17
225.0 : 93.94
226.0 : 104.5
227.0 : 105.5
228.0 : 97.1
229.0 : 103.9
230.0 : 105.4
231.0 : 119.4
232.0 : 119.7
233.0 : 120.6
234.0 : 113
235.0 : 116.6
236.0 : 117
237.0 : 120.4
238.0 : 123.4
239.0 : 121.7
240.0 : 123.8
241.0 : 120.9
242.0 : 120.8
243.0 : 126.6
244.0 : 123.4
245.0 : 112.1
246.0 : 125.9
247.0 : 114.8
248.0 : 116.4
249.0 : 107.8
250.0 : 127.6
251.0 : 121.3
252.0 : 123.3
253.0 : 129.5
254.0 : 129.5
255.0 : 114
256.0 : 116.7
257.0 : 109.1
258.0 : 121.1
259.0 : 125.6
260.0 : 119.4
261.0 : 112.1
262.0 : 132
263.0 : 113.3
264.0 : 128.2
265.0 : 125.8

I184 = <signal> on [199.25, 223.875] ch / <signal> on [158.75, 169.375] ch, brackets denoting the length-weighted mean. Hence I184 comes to 0.61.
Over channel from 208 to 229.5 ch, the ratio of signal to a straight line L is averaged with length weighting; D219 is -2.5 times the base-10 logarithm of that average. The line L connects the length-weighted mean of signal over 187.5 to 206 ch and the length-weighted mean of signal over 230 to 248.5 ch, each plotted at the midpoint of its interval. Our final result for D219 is 0.50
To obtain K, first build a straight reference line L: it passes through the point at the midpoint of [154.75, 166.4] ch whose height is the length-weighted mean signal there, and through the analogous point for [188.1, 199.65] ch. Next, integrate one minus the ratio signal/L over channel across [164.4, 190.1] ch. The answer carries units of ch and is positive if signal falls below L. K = -2.4 ch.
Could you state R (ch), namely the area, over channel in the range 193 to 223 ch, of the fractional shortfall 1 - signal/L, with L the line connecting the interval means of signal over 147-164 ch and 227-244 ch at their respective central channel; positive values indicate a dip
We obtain 6.16 ch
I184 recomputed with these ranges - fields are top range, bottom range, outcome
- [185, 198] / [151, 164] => 1.20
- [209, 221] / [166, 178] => 0.47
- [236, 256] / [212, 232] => 1.43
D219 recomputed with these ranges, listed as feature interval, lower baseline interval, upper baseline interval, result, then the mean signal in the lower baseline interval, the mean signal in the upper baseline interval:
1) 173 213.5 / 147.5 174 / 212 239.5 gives -0.17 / 132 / 94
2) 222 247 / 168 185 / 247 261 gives 0.15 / 157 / 120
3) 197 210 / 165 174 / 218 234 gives 0.12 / 143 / 96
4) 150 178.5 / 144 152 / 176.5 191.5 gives -0.11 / 94.9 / 164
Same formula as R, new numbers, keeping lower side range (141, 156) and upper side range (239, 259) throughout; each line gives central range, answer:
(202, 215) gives 3.4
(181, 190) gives -4.8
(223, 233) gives 1.0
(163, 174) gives -4.1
